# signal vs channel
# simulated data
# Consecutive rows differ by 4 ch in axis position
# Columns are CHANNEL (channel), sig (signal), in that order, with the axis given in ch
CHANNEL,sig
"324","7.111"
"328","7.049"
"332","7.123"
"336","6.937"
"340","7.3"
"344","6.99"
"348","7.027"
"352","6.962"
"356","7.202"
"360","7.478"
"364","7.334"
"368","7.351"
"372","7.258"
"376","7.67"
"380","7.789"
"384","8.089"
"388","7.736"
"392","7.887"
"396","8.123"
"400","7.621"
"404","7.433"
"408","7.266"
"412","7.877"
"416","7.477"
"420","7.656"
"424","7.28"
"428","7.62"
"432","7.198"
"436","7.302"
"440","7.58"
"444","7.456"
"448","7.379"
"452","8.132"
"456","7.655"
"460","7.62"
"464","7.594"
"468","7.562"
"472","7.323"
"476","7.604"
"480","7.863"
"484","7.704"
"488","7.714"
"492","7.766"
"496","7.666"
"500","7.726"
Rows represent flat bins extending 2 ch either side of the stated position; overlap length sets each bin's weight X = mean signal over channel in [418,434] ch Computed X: 7.44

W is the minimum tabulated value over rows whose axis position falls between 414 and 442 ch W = 7.198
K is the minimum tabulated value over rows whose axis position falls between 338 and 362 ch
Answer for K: 6.962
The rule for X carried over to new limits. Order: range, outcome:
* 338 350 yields 7.11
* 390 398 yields 8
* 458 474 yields 7.52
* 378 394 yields 7.88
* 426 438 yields 7.37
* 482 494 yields 7.73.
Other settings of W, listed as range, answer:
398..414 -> 7.266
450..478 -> 7.323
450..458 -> 7.655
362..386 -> 7.258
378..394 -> 7.736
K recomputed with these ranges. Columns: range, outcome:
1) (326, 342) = 6.937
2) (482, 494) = 7.704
